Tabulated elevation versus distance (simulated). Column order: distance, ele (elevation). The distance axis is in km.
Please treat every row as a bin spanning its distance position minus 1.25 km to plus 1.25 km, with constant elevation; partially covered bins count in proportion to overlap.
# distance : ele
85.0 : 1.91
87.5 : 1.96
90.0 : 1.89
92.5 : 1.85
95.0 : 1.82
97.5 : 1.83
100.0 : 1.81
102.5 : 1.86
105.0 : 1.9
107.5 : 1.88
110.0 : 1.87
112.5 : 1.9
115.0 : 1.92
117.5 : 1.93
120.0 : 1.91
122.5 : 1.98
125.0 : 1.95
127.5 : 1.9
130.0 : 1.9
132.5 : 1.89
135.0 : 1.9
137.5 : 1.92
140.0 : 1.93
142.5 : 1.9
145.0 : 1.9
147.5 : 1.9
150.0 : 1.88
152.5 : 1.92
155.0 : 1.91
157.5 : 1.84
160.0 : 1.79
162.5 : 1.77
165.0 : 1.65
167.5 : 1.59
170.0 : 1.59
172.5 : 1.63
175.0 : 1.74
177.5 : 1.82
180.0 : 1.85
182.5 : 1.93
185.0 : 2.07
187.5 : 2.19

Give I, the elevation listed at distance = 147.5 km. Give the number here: 1.9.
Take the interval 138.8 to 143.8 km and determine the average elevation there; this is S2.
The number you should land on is 1.91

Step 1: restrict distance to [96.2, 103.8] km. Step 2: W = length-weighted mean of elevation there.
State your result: 1.83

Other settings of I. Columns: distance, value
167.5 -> 1.59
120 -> 1.91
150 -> 1.88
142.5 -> 1.9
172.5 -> 1.63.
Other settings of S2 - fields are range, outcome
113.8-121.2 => 1.92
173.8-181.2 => 1.8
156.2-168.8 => 1.73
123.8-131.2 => 1.92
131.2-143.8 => 1.91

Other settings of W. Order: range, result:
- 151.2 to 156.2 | 1.91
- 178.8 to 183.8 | 1.89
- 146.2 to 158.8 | 1.89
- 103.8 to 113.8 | 1.89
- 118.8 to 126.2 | 1.95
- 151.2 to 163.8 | 1.85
